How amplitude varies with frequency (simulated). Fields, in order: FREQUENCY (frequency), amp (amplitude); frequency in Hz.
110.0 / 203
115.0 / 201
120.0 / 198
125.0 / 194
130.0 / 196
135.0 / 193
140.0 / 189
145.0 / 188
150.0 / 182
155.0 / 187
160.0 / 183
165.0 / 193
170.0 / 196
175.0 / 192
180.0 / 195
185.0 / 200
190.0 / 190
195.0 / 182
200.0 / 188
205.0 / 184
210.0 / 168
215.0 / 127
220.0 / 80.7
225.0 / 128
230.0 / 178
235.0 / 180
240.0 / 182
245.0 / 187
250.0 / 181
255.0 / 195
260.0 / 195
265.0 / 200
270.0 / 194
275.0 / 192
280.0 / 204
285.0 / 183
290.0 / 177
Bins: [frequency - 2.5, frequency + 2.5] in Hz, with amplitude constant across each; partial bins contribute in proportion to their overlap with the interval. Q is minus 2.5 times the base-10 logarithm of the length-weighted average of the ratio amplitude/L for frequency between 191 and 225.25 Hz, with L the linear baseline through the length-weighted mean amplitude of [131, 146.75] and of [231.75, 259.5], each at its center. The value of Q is 0.21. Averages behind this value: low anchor 191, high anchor 186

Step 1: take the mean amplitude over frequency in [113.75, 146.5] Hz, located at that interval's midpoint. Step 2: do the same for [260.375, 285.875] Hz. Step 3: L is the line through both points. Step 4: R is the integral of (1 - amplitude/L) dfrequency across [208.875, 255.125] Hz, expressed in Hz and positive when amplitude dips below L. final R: 8.6 Hz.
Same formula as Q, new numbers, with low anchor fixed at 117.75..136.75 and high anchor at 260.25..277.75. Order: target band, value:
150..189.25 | 0.021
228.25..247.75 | 0.078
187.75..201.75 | 0.050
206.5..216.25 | 0.259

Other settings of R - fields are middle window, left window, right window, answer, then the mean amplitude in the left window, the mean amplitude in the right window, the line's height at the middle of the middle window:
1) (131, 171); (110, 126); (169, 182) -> 1.48 Hz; 199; 194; 196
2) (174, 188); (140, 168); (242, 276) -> -0.57 Hz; 187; 192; 188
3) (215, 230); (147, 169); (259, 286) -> 5.58 Hz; 187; 195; 192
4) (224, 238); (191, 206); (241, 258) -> 1.52 Hz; 185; 187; 187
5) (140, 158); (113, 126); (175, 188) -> 1.01 Hz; 198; 196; 197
